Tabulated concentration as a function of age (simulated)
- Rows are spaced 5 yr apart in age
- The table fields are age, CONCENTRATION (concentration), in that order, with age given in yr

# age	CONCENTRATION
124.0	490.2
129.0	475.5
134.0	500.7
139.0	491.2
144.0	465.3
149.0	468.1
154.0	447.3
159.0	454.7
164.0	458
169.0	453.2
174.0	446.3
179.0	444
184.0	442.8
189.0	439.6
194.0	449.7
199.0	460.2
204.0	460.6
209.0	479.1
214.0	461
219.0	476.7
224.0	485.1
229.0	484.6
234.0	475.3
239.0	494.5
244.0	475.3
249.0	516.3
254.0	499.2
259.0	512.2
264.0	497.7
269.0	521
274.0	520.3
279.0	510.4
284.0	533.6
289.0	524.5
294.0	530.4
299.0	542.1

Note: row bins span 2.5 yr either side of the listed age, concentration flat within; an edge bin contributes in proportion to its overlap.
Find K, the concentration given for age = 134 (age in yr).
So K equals 500.7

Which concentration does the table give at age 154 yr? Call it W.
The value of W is 447.3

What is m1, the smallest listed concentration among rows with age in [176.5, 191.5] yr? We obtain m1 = 439.6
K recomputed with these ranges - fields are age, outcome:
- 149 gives 468.1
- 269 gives 521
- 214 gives 461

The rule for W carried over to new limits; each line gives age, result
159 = 454.7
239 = 494.5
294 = 530.4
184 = 442.8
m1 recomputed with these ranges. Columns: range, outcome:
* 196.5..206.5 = 460.2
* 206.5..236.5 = 461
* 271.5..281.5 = 510.4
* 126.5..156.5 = 447.3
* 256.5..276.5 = 497.7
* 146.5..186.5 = 442.8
